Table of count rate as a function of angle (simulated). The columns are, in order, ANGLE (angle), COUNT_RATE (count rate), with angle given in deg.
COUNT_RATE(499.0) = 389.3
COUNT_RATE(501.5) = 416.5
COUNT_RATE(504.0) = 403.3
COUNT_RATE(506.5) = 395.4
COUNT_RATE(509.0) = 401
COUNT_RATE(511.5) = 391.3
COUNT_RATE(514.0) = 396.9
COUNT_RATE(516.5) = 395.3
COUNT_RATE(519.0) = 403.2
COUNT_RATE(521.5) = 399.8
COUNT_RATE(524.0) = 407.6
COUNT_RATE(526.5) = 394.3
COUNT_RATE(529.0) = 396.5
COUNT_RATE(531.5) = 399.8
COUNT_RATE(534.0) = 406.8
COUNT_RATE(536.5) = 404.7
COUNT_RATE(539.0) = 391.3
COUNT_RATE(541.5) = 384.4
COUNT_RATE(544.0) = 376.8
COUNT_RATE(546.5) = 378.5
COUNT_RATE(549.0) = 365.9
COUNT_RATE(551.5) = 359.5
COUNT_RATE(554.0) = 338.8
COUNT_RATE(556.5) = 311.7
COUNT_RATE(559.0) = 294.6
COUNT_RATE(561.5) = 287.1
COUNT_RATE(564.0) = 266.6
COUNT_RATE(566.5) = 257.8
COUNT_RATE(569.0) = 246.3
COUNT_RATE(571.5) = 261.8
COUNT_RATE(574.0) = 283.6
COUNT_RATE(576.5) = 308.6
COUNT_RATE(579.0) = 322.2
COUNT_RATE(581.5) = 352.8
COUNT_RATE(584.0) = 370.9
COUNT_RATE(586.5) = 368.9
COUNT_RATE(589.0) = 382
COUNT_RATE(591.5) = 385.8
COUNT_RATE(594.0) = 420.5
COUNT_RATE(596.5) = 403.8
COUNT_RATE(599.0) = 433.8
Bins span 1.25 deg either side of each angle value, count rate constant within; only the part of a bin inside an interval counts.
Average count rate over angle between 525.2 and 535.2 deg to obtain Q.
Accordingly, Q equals 399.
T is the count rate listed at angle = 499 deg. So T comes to 389.3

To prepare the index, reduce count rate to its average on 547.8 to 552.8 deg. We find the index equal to 362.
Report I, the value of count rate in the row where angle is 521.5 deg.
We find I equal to 399.8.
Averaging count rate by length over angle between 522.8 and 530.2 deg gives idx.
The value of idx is 399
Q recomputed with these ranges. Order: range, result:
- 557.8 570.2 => 270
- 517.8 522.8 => 402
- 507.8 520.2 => 398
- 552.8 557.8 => 325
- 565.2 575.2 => 262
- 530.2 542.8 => 397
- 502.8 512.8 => 398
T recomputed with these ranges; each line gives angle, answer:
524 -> 407.6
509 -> 401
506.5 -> 395.4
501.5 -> 416.5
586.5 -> 368.9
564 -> 266.6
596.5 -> 403.8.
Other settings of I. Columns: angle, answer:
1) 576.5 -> 308.6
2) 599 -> 433.8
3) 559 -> 294.6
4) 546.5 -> 378.5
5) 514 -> 396.9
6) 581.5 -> 352.8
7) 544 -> 376.8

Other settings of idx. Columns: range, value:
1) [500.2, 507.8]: 405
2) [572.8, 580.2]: 305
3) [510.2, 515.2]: 394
